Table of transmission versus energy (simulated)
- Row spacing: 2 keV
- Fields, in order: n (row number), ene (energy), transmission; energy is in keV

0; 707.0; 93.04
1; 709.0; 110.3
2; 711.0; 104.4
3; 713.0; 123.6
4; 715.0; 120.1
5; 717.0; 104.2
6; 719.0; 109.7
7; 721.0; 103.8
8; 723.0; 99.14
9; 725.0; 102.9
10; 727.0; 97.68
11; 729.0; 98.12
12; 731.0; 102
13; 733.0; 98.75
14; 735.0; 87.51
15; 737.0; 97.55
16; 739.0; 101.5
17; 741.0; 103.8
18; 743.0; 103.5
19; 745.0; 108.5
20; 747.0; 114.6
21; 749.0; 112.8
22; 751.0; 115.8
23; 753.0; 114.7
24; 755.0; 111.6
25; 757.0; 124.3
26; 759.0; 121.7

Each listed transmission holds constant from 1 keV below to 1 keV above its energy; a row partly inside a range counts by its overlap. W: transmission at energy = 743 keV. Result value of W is 103.5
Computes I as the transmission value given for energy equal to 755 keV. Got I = 111.6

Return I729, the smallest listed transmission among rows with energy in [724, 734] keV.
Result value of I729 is 97.68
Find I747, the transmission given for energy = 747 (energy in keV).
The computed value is 114.6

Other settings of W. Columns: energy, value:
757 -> 124.3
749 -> 112.8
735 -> 87.51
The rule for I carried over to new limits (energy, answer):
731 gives 102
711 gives 104.4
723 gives 99.14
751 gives 115.8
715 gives 120.1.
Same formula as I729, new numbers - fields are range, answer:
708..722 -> 103.8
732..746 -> 87.51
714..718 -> 104.2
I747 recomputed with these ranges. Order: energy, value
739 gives 101.5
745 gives 108.5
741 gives 103.8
